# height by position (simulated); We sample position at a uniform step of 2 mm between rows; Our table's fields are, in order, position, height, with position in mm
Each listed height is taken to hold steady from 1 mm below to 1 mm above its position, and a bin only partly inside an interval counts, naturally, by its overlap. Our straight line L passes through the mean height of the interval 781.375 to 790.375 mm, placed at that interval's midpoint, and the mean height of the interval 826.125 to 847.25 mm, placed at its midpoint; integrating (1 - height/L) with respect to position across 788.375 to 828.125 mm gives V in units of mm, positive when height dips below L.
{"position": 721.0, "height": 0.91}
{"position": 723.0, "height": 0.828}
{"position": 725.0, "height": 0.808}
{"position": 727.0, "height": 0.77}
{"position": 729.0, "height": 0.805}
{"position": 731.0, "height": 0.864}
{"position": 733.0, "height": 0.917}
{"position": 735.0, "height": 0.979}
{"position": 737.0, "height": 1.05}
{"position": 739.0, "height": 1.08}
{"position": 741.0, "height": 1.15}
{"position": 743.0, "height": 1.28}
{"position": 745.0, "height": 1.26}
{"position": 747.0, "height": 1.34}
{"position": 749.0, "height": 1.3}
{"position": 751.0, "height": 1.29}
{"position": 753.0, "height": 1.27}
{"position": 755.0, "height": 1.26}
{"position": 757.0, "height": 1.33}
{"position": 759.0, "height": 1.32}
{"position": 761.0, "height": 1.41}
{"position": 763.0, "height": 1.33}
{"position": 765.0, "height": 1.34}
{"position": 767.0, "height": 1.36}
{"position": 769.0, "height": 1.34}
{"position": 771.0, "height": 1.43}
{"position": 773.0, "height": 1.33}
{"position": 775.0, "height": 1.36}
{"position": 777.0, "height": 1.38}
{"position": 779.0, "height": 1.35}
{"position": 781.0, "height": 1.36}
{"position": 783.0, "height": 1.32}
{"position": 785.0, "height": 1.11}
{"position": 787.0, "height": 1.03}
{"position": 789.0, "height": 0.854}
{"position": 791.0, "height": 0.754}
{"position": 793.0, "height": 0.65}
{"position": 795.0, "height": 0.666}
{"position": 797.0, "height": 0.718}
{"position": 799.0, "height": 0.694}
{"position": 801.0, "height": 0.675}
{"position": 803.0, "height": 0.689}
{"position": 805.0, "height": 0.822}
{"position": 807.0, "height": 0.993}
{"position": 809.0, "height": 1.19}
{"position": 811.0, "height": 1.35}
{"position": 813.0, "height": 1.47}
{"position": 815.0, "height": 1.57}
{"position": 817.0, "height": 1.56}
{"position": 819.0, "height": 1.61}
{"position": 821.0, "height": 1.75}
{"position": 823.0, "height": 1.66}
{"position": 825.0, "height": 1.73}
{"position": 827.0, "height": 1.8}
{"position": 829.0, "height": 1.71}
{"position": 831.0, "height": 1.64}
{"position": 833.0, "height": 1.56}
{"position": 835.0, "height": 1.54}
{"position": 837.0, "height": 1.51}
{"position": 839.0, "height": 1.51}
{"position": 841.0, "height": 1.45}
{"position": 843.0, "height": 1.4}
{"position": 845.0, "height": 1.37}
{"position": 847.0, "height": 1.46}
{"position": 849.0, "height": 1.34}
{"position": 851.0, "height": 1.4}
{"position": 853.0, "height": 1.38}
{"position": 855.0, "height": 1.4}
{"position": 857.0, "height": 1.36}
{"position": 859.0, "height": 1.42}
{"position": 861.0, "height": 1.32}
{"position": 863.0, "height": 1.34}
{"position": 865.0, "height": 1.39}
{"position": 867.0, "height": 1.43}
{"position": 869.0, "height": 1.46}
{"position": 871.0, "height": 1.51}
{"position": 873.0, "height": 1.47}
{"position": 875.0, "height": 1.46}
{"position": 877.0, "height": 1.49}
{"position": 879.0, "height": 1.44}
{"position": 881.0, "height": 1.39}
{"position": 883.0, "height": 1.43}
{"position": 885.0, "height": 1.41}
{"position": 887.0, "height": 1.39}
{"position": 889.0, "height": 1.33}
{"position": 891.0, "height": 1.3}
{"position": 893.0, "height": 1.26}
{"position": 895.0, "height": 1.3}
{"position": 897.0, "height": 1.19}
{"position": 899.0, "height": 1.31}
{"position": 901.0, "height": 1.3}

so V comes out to 4.5 mm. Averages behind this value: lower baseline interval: 1.08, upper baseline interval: 1.54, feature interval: 1.16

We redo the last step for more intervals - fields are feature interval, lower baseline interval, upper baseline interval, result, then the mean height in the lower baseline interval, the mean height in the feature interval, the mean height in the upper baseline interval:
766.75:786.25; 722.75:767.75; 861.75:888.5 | -1.8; 1.15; 1.33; 1.43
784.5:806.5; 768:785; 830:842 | 9.7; 1.34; 0.785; 1.54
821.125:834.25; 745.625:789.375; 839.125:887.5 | -3.0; 1.3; 1.69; 1.41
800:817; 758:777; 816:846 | 4.4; 1.36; 1.12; 1.59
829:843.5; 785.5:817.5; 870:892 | -4.6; 0.973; 1.53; 1.42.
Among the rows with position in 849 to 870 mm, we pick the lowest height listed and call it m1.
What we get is 1.32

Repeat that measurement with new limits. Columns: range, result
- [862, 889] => 1.33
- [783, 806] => 0.65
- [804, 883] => 0.822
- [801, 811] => 0.675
